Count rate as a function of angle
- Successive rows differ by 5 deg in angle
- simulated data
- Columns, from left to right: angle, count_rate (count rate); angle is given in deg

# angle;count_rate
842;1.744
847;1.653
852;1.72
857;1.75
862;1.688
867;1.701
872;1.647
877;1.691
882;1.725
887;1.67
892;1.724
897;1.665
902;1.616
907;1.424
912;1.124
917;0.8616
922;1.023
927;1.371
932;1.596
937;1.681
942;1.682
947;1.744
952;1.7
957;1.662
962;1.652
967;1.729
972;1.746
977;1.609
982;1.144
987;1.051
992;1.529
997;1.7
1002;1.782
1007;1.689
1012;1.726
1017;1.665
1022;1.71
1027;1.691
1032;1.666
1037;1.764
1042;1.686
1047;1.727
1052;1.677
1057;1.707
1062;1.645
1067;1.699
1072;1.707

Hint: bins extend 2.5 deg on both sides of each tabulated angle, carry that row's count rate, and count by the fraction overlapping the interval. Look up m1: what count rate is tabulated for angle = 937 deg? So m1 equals 1.681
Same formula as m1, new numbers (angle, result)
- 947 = 1.744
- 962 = 1.652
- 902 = 1.616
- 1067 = 1.699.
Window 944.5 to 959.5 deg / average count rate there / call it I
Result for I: 1.7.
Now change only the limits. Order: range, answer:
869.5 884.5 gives 1.69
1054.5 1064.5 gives 1.68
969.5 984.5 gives 1.5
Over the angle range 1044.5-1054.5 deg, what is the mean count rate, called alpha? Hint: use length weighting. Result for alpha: 1.7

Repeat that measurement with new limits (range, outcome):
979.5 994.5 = 1.24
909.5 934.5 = 1.2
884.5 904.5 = 1.67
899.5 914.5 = 1.39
